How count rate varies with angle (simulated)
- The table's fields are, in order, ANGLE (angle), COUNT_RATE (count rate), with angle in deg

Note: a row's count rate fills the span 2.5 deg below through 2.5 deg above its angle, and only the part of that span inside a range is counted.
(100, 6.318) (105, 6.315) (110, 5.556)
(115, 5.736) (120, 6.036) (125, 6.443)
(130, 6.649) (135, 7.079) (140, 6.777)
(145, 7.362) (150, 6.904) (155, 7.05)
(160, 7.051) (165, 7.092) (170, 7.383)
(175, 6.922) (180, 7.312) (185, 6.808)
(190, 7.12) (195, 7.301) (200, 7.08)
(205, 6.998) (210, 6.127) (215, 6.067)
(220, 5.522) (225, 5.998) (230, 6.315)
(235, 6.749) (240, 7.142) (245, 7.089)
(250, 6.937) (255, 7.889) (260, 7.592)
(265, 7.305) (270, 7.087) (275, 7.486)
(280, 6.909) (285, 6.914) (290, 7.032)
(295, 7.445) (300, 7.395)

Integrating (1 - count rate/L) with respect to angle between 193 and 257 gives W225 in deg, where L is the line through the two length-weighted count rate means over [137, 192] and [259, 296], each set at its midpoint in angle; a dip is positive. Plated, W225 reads 4.0 deg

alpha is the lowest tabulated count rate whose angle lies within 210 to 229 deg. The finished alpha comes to 5.522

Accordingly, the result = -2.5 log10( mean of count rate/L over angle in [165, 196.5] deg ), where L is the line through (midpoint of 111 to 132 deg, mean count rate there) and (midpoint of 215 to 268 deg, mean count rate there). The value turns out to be -0.10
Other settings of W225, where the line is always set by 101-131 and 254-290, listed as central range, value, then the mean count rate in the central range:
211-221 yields 1.4 deg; 5.89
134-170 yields -3.9 deg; 7.07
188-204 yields -1.1 deg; 7.15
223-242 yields 1.2 deg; 6.55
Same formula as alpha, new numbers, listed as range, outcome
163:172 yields 7.092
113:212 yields 5.736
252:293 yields 6.909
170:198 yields 6.808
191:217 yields 6.067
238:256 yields 6.937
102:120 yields 5.556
